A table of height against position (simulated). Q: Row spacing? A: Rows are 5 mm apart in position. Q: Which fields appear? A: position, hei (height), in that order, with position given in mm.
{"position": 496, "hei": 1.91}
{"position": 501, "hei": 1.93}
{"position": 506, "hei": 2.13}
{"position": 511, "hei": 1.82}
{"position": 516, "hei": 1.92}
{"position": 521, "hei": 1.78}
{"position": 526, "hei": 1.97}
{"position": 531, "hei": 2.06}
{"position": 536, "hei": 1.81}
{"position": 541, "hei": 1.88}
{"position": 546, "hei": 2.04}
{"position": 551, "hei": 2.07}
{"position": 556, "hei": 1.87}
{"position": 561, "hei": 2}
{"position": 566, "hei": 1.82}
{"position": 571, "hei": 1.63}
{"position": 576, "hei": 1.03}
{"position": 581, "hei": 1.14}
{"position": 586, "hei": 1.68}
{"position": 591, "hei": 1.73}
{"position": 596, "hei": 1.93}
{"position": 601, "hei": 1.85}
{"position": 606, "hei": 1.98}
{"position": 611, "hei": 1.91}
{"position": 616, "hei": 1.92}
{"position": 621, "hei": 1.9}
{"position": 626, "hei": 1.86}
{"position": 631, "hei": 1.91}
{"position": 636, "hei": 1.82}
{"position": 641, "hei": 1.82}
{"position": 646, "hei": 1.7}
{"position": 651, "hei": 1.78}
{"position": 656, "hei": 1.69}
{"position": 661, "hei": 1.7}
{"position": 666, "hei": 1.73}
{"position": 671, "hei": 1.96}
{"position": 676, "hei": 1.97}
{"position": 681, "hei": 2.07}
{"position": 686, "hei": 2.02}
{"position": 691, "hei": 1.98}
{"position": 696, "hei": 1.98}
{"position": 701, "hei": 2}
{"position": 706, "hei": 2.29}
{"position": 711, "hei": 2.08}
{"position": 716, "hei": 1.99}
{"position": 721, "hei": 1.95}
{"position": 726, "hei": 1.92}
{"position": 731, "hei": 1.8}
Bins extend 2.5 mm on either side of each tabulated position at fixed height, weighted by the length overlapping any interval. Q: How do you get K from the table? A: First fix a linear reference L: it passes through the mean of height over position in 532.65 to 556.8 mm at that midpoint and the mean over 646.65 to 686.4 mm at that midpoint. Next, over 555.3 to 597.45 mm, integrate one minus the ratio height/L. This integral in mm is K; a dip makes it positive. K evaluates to 6.3 mm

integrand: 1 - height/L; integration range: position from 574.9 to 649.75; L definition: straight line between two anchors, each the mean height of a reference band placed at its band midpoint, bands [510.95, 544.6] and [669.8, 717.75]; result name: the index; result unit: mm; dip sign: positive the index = 8.1 mm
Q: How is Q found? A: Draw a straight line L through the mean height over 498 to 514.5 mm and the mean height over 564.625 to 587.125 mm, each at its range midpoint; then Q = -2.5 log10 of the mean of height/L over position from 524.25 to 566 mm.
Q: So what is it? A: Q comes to -0.18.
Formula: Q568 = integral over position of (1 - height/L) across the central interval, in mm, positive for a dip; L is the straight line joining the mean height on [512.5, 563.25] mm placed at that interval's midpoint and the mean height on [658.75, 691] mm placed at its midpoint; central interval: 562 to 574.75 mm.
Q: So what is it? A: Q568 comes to 1.6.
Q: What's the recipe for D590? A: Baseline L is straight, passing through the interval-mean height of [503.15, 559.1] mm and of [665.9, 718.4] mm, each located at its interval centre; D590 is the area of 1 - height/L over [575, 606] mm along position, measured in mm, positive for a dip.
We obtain 5.5 mm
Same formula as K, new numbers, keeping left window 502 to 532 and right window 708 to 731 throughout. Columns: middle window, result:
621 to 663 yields 3.6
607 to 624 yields 0.4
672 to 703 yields -0.5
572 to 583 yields 4.5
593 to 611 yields 0.4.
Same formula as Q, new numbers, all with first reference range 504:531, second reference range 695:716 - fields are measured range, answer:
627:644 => 0.10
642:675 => 0.16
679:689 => 0.01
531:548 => 0.01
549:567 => 0.01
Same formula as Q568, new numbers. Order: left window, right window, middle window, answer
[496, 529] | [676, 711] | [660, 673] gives 1.5 mm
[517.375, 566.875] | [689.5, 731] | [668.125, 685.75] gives 0.0 mm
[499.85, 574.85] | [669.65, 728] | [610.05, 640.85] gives 1.3 mm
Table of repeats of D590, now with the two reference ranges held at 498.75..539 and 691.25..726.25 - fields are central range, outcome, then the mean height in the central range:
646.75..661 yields 2.0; 1.72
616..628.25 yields 0.6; 1.89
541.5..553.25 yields -0.5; 2.02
